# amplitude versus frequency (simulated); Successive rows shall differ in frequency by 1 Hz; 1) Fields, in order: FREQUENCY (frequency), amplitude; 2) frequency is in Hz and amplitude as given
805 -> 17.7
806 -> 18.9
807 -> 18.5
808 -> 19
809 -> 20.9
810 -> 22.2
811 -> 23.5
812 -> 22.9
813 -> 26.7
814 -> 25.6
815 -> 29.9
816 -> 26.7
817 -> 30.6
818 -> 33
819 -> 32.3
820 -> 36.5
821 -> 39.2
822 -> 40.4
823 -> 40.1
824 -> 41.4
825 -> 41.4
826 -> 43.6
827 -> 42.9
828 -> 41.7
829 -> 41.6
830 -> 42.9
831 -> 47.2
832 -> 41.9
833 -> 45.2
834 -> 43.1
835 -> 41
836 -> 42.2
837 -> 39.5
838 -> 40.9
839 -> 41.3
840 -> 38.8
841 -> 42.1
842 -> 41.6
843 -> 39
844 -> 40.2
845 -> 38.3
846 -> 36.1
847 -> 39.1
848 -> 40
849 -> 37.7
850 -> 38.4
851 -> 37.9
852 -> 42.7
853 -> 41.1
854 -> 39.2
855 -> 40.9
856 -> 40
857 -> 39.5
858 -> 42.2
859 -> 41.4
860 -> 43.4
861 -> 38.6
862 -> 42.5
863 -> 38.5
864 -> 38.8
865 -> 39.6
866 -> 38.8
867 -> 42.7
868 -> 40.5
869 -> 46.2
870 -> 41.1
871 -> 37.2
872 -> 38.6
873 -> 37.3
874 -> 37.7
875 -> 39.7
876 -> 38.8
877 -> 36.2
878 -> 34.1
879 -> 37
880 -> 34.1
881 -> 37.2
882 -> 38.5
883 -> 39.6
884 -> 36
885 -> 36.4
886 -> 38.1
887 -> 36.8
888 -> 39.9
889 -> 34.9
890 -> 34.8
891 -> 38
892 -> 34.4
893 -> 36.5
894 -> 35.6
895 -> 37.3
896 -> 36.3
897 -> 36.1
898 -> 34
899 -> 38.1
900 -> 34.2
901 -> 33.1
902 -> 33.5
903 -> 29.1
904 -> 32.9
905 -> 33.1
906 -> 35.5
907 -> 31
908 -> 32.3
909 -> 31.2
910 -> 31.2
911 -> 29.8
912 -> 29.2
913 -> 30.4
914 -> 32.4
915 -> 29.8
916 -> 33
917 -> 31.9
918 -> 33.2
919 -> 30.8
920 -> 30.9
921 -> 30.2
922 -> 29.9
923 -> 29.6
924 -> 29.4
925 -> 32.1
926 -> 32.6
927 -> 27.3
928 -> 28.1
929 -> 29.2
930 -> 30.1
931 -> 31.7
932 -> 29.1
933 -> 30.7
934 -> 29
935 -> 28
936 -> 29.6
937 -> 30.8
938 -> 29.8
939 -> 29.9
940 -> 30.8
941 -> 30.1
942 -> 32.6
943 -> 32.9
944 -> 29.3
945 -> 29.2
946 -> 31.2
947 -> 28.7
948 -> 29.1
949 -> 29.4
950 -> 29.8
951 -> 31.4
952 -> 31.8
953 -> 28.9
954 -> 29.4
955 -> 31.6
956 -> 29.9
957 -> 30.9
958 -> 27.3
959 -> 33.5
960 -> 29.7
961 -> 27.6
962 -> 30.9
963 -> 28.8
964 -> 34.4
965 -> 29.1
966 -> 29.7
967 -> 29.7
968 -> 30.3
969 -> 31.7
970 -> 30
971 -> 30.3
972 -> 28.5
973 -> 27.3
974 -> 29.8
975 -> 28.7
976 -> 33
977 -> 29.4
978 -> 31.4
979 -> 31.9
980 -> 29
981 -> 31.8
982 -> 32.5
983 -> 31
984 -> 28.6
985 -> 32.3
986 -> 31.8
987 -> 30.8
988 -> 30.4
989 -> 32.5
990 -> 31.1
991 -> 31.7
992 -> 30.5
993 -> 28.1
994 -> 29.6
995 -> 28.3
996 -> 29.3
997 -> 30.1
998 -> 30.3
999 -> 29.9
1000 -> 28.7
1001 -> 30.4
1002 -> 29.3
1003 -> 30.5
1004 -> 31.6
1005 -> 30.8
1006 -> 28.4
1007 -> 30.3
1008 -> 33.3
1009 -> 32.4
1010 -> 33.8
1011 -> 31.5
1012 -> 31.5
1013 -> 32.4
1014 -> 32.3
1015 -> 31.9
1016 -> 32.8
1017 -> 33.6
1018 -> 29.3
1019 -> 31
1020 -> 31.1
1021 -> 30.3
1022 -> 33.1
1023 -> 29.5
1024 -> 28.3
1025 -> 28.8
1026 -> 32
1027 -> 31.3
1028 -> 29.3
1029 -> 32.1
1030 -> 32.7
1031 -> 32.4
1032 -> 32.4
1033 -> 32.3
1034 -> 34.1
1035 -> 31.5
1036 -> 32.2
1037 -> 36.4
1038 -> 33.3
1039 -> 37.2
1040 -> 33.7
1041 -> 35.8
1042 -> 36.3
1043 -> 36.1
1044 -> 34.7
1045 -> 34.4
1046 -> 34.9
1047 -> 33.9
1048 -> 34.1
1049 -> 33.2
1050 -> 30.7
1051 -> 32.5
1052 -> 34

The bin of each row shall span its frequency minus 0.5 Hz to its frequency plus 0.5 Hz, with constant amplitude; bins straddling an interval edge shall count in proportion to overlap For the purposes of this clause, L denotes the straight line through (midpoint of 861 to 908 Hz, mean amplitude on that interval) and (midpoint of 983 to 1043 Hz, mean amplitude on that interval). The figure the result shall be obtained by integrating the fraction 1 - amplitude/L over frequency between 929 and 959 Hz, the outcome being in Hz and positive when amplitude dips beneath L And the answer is 3.7 Hz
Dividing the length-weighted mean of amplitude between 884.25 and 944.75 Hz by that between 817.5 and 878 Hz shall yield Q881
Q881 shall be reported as 0.80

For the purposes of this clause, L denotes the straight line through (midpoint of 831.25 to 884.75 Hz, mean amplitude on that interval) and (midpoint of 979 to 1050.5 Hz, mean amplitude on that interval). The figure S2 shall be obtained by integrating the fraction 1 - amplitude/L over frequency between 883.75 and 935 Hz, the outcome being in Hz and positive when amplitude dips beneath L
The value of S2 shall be 6.14 Hz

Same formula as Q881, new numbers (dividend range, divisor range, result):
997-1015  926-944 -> 1.03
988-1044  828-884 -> 0.79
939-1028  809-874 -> 0.80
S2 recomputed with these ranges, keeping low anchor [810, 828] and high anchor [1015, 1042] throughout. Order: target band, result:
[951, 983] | 2.34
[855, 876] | -4.22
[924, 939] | 1.42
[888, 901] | -1.04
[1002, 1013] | 0.35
